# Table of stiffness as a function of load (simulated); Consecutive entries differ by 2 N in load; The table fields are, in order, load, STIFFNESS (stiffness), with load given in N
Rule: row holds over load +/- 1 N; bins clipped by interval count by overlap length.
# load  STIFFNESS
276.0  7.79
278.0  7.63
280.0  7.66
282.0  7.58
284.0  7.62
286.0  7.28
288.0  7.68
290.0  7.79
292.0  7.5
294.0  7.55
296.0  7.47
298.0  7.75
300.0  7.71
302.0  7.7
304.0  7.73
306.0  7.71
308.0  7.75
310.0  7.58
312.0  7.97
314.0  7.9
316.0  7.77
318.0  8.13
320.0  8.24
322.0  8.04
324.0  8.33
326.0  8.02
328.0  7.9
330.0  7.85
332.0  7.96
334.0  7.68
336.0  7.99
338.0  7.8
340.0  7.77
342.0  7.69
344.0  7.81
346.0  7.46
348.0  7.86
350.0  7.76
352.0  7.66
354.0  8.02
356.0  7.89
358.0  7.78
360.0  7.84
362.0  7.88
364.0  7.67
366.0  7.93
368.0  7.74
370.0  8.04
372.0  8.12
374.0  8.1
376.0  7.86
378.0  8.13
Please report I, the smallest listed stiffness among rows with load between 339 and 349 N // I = 7.46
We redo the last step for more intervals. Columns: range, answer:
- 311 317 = 7.77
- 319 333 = 7.85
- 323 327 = 8.02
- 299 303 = 7.7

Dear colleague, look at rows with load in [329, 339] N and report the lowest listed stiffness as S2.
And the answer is 7.68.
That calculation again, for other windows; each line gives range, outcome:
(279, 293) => 7.28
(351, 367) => 7.66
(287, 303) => 7.47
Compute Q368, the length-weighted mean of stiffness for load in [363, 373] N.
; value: 7.9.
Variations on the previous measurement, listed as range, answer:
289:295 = 7.61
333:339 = 7.82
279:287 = 7.54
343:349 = 7.71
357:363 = 7.83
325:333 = 7.93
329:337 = 7.87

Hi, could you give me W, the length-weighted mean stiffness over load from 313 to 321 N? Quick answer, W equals 8.01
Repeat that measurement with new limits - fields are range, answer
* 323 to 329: 8.08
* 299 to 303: 7.71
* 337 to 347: 7.71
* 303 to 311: 7.69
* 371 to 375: 8.11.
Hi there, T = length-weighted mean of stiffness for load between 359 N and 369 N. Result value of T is 7.81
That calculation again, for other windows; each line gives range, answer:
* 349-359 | 7.82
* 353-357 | 7.96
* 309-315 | 7.82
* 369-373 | 8.08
